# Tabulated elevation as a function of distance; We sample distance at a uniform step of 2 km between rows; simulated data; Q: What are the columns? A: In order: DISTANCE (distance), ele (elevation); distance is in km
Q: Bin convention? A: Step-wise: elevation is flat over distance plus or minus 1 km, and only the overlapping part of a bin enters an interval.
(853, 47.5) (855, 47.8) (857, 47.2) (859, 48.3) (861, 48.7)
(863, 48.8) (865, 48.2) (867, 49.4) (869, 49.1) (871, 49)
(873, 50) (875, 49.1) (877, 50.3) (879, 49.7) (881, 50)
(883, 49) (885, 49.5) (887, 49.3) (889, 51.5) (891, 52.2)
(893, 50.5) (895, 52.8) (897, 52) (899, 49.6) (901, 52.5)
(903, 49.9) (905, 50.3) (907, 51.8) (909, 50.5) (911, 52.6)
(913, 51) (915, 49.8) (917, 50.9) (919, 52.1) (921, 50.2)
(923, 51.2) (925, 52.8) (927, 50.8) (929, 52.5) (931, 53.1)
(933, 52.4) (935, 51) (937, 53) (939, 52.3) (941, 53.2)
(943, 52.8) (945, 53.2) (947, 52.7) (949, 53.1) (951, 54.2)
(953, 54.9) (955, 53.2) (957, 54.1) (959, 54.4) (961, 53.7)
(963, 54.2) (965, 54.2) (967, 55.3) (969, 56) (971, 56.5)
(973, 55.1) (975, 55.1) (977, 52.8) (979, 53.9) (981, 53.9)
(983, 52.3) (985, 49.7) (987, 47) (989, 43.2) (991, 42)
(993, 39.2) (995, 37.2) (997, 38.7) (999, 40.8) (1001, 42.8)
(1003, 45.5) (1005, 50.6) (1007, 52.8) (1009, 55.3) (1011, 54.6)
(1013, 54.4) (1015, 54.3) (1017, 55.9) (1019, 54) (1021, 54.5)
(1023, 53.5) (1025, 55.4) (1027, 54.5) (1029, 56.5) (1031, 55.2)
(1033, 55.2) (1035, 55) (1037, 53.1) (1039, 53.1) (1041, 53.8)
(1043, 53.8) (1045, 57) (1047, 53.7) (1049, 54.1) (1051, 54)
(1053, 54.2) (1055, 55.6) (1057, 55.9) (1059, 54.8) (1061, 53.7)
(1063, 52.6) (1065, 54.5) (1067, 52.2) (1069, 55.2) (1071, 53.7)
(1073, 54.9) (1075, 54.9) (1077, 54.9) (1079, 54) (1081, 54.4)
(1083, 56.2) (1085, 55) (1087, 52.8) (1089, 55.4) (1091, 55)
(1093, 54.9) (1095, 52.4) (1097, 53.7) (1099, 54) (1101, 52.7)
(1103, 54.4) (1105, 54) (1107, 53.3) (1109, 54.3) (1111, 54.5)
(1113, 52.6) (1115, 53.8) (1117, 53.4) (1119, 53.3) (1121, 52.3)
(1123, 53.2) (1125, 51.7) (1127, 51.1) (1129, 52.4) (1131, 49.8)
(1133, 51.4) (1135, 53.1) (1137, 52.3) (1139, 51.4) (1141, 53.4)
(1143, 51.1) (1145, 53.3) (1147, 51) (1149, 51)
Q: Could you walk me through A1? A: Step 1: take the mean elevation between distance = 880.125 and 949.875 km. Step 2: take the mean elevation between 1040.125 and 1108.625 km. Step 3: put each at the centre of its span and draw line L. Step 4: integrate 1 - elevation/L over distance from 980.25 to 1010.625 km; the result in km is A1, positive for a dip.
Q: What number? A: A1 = 3.9 km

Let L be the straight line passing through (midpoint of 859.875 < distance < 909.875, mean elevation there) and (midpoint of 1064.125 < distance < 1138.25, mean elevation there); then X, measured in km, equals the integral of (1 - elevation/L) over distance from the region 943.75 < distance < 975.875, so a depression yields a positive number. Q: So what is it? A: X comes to -1.9 km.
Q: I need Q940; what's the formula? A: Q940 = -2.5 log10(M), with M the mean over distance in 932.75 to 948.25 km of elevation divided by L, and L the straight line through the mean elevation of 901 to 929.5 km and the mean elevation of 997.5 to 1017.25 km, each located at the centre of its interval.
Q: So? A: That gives -0.04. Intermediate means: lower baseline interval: 51.2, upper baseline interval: 50.2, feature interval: 52.6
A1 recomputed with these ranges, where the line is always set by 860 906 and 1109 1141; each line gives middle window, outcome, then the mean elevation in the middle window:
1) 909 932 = -0.5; 51.5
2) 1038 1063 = -1.3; 54.4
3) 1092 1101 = -0.2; 53.6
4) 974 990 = 0.0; 51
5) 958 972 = -1.1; 54.9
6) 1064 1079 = -0.7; 54.3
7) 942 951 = -0.4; 53.1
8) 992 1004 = 2.5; 40.7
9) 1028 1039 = -0.7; 54.8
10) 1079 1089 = -0.5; 54.6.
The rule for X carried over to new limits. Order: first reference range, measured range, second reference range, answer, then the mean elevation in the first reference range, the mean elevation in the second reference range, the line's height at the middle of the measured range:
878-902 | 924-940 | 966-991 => -0.26 km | 50.7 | 52.1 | 51.4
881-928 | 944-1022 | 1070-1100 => 1.92 km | 51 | 54.4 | 52.5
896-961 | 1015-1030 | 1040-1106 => -0.36 km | 52.2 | 54.3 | 53.6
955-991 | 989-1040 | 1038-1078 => 2.97 km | 52.7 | 54.3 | 53.5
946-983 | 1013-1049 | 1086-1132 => -0.54 km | 54.2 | 53.3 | 53.8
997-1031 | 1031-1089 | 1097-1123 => -1.89 km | 51.9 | 53.5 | 52.7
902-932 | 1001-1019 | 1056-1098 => 0.22 km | 51.3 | 54.3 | 53.1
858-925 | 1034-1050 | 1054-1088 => -0.13 km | 50.3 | 54.4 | 53.8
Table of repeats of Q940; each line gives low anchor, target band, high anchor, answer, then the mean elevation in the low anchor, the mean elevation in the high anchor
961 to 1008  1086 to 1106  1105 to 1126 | -0.03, 49.2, 53.3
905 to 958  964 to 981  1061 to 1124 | -0.04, 52.2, 53.9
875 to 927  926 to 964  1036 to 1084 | -0.03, 50.8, 54.3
